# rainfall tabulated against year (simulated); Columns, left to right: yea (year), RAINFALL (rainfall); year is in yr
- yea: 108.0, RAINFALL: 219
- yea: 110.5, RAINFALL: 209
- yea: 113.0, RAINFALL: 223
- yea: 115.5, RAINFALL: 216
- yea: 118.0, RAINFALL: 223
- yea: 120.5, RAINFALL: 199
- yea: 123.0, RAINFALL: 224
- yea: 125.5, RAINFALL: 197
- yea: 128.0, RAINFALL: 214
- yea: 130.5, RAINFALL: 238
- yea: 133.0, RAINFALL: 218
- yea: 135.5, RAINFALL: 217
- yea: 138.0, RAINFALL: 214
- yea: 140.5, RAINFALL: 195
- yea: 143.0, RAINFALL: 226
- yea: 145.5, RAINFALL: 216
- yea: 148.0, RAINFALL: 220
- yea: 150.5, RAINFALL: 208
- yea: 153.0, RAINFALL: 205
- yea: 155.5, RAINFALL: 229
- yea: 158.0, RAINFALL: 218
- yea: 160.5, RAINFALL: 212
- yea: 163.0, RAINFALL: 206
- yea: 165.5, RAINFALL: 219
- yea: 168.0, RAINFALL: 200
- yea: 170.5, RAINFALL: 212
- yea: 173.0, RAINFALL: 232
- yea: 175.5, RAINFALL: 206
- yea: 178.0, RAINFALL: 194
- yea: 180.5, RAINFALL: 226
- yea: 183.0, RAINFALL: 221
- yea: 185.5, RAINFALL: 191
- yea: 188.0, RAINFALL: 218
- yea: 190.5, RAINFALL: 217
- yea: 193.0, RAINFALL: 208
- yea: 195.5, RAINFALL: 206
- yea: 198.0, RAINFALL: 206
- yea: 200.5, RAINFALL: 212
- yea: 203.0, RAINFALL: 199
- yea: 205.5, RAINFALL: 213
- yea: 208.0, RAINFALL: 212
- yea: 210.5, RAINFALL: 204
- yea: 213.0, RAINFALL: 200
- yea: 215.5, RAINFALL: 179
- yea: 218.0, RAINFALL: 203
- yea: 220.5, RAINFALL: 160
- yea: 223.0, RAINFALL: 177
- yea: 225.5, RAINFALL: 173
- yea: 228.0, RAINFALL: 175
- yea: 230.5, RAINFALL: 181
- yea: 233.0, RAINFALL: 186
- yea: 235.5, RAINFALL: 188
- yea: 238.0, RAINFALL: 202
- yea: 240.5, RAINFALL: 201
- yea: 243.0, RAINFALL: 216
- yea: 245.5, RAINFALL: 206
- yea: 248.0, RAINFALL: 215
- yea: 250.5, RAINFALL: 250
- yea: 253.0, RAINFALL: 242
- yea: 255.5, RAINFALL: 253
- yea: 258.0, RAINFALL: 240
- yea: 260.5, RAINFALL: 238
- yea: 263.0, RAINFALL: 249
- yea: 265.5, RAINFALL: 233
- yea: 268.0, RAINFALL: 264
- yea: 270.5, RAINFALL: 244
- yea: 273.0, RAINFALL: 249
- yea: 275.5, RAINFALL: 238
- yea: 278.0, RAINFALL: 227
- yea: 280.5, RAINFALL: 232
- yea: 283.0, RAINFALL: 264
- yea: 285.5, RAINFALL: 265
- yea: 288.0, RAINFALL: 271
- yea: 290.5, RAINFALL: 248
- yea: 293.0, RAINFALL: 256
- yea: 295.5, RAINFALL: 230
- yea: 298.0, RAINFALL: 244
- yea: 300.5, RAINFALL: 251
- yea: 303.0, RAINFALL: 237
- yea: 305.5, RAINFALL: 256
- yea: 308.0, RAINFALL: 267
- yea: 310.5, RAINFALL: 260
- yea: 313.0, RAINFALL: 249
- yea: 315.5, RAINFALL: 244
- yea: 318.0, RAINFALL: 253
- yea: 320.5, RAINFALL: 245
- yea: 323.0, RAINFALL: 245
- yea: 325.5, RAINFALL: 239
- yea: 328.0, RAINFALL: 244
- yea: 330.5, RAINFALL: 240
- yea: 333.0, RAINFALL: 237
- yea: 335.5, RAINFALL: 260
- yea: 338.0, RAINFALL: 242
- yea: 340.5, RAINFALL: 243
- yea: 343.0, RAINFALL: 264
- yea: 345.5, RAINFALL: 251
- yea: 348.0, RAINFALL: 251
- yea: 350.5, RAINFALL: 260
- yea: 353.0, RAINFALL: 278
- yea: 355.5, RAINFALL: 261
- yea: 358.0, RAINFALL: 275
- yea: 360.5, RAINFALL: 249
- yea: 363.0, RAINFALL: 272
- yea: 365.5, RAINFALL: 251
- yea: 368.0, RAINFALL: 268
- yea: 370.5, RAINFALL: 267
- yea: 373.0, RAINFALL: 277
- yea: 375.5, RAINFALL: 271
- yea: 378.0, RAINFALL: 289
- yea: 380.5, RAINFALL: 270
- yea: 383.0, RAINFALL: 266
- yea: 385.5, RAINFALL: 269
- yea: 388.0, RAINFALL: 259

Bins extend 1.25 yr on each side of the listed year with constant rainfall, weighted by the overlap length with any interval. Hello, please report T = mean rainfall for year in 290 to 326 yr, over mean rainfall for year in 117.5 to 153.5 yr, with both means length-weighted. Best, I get 1.2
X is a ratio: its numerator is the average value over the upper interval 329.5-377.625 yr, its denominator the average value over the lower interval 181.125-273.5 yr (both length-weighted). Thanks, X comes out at 1.23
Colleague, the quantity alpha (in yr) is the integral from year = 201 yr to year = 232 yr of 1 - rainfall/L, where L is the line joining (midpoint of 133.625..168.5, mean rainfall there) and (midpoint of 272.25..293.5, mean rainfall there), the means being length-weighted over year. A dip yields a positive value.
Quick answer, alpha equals 5.52 yr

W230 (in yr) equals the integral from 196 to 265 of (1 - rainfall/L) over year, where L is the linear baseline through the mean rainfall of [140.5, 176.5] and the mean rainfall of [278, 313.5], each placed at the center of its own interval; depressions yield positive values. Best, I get 8.0 yr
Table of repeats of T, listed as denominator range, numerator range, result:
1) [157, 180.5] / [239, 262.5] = 1.08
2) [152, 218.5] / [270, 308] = 1.19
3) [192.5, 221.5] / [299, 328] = 1.24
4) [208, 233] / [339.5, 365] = 1.41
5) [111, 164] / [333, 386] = 1.22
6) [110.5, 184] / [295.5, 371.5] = 1.18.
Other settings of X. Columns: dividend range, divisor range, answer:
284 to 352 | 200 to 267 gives 1.20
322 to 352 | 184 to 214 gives 1.20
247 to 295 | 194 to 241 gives 1.27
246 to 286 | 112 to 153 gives 1.13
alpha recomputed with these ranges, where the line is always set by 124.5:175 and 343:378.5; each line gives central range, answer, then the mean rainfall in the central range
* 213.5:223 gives 2.03 yr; 182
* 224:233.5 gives 2.26 yr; 178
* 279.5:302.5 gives -0.23 yr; 251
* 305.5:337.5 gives 0.88 yr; 249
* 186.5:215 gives 2.41 yr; 208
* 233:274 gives 1.81 yr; 229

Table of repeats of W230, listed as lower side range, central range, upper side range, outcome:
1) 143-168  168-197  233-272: 0.9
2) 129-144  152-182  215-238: -1.2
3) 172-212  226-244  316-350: 2.4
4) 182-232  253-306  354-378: -4.1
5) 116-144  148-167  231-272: 0.3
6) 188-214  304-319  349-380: -0.4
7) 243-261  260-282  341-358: -0.3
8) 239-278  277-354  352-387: 0.7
